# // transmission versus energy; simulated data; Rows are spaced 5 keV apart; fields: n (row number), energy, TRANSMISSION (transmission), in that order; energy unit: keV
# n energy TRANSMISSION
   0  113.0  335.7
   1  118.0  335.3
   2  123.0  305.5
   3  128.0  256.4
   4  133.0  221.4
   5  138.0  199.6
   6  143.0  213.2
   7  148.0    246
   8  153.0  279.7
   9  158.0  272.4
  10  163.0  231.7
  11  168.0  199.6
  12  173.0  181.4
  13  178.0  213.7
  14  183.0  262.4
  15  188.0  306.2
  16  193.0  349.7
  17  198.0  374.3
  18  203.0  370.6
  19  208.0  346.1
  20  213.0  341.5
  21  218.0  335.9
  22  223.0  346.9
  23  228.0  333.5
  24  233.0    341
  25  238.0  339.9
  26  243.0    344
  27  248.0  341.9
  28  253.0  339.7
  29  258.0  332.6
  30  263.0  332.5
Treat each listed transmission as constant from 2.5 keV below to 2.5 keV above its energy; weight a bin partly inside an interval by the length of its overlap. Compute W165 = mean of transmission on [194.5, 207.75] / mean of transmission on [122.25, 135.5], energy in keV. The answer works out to 1.4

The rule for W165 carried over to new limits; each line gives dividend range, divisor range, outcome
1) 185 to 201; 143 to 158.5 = 1.33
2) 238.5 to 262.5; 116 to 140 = 1.29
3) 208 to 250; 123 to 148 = 1.46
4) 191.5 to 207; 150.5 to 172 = 1.51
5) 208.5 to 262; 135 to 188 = 1.46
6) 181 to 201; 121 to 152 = 1.35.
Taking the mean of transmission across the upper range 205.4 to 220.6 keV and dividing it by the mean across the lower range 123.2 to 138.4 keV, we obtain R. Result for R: 1.4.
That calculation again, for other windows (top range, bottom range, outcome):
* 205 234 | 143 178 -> 1.47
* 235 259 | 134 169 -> 1.44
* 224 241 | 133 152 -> 1.51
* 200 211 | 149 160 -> 1.32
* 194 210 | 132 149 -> 1.67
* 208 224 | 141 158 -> 1.36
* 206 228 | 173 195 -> 1.27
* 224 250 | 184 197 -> 1.05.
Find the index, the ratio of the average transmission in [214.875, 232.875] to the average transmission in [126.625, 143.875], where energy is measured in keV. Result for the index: 1.5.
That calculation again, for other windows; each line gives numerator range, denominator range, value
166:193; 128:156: 1.04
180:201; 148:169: 1.29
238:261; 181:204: 1.02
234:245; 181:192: 1.16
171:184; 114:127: 0.69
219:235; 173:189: 1.39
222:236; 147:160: 1.27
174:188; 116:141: 0.93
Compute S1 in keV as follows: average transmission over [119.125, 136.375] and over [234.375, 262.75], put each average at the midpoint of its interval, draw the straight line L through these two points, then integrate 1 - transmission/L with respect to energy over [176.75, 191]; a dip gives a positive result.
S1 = 1.5 keV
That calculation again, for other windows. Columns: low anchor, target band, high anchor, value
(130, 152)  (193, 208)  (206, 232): -2.5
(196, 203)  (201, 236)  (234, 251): 1.4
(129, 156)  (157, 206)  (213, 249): 1.1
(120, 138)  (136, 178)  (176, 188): 4.4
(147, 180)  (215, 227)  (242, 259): -1.5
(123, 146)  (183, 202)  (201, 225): -1.0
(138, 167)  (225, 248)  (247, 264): -1.5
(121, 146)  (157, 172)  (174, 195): 2.0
